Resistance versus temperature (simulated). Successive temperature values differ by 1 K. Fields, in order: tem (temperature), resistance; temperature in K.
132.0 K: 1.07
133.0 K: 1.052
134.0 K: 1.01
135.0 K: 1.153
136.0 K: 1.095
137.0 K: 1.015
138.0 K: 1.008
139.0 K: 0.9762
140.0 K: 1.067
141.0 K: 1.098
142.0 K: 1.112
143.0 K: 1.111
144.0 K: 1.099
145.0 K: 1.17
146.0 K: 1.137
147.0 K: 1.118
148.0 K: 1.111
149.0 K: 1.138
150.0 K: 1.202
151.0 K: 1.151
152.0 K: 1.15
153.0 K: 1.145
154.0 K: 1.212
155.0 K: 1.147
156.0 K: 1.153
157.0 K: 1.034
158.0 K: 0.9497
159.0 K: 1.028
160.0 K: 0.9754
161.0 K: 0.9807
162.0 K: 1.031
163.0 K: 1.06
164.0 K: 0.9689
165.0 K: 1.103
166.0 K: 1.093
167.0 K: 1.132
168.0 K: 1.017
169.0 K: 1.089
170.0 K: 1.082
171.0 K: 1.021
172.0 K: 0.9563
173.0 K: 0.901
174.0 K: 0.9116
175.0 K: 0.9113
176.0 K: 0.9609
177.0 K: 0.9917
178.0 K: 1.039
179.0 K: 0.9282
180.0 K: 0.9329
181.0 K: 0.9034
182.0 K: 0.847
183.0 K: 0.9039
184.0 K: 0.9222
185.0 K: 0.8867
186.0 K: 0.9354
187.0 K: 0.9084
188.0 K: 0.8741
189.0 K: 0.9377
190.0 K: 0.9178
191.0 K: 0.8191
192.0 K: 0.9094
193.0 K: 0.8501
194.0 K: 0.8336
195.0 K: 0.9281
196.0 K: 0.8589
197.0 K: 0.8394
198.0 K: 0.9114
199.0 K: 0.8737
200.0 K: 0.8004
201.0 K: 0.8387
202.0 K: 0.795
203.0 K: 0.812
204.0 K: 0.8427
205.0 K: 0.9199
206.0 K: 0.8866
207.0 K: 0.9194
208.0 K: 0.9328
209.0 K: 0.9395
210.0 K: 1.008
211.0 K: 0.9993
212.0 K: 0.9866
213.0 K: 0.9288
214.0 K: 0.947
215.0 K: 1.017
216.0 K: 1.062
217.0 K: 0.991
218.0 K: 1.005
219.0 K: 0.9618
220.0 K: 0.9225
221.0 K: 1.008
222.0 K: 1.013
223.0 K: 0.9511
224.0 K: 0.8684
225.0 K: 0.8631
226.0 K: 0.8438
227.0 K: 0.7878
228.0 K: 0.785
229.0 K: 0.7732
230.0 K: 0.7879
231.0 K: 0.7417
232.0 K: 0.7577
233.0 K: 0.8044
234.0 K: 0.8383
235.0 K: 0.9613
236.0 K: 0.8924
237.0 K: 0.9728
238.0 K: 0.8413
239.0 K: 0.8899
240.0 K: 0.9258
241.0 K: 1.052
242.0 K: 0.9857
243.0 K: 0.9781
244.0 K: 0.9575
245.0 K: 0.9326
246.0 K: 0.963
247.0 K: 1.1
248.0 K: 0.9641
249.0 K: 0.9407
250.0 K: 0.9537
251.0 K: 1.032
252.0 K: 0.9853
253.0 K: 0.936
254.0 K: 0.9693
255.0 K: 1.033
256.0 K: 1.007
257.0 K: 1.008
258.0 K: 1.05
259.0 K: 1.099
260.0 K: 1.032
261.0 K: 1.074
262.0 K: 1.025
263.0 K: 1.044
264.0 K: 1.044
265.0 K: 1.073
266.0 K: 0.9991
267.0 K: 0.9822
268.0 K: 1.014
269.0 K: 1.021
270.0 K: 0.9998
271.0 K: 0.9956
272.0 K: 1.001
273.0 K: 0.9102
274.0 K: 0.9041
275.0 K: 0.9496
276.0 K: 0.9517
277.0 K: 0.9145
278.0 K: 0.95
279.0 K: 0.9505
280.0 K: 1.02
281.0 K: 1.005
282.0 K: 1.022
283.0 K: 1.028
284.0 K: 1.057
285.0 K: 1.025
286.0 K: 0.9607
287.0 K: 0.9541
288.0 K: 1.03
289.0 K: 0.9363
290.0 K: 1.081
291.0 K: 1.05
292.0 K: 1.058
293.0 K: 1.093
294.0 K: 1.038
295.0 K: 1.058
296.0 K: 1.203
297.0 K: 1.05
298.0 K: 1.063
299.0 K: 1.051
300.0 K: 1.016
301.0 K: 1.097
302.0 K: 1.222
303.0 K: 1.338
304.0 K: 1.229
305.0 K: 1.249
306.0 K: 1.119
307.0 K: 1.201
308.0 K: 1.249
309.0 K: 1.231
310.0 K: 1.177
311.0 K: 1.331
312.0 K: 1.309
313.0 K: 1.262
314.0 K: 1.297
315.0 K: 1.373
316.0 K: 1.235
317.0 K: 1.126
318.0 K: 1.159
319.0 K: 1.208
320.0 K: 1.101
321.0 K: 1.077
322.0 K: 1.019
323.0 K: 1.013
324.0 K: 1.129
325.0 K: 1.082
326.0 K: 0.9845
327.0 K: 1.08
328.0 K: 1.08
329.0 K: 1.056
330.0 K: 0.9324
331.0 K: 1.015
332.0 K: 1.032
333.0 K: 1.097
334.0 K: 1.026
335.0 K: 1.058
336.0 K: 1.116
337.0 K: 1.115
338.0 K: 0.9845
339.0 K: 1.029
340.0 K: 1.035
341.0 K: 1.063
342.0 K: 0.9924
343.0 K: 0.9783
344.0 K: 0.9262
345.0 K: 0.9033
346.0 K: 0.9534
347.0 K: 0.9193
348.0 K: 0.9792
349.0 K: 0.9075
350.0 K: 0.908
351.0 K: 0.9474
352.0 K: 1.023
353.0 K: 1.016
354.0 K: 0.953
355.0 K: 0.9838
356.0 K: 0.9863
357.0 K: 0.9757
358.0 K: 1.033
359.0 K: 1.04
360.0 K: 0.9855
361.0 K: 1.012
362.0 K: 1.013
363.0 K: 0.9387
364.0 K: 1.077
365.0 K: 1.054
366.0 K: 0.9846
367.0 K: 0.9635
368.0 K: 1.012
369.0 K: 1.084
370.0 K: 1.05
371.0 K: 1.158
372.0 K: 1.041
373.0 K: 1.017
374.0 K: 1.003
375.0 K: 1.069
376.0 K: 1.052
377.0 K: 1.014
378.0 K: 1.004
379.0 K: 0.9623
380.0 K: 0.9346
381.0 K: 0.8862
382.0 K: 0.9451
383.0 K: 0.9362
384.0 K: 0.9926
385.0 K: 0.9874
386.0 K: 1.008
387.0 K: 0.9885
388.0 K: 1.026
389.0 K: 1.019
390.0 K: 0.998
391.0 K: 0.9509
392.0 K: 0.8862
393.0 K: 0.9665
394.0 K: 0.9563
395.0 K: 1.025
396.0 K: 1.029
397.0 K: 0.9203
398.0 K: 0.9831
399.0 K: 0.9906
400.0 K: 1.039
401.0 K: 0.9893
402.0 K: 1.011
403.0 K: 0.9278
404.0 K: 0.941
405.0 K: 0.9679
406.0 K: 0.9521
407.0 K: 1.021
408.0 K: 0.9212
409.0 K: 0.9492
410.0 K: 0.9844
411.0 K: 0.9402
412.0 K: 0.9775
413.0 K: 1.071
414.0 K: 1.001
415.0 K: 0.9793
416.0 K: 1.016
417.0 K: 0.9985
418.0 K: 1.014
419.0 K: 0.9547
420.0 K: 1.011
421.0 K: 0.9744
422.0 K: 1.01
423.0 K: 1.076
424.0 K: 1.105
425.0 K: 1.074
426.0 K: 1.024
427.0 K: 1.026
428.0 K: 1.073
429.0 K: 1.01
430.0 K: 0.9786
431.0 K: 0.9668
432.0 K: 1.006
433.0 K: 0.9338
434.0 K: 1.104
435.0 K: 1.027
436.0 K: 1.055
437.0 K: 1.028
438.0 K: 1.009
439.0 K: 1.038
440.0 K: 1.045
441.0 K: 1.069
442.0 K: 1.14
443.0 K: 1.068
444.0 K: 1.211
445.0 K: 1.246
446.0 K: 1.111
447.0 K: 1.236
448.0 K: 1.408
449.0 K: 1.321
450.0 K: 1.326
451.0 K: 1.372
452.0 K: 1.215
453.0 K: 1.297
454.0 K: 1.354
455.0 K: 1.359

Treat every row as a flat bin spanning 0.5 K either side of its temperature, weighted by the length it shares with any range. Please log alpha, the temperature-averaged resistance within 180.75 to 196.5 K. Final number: 0.89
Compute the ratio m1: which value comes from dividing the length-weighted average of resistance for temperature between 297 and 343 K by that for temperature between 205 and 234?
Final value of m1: 1.24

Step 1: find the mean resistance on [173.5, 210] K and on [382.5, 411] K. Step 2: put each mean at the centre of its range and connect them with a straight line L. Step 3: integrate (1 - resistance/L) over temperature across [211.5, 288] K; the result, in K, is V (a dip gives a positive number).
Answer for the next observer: -3.4 K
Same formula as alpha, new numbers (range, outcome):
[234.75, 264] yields 0.988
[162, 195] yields 0.955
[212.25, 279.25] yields 0.954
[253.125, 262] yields 1.03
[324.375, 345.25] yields 1.03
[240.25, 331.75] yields 1.06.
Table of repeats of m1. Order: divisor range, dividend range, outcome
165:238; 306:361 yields 1.16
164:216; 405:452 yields 1.14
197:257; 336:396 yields 1.08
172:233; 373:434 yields 1.10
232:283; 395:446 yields 1.04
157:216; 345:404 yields 1.05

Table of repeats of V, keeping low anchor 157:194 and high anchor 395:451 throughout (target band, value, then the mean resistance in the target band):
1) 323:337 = -0.6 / 1.05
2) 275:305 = -1.5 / 1.05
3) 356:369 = 0.2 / 1.01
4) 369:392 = 0.6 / 1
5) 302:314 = -2.9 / 1.25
